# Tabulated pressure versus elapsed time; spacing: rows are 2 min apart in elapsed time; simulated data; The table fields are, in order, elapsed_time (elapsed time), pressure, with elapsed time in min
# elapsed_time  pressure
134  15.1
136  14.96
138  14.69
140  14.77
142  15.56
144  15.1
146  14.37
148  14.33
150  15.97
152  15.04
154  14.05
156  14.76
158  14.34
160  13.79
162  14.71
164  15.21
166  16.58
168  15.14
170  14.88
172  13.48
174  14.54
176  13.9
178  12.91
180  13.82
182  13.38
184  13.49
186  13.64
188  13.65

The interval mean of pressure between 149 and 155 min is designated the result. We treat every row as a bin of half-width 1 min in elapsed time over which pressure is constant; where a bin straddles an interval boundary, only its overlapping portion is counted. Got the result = 15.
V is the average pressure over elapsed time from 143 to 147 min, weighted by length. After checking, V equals 14.7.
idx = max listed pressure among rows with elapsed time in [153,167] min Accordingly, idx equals 16.58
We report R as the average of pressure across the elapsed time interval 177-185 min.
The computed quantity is 13.4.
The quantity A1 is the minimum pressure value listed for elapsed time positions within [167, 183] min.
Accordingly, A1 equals 12.91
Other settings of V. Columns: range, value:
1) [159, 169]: 15.1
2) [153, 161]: 14.2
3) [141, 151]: 15.1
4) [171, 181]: 13.7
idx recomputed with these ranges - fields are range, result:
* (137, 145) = 15.56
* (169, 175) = 14.88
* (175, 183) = 13.9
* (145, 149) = 14.37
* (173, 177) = 14.54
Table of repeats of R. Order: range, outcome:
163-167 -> 15.9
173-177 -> 14.2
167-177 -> 14.4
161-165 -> 15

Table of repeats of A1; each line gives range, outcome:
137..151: 14.33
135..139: 14.69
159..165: 13.79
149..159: 14.05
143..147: 14.37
